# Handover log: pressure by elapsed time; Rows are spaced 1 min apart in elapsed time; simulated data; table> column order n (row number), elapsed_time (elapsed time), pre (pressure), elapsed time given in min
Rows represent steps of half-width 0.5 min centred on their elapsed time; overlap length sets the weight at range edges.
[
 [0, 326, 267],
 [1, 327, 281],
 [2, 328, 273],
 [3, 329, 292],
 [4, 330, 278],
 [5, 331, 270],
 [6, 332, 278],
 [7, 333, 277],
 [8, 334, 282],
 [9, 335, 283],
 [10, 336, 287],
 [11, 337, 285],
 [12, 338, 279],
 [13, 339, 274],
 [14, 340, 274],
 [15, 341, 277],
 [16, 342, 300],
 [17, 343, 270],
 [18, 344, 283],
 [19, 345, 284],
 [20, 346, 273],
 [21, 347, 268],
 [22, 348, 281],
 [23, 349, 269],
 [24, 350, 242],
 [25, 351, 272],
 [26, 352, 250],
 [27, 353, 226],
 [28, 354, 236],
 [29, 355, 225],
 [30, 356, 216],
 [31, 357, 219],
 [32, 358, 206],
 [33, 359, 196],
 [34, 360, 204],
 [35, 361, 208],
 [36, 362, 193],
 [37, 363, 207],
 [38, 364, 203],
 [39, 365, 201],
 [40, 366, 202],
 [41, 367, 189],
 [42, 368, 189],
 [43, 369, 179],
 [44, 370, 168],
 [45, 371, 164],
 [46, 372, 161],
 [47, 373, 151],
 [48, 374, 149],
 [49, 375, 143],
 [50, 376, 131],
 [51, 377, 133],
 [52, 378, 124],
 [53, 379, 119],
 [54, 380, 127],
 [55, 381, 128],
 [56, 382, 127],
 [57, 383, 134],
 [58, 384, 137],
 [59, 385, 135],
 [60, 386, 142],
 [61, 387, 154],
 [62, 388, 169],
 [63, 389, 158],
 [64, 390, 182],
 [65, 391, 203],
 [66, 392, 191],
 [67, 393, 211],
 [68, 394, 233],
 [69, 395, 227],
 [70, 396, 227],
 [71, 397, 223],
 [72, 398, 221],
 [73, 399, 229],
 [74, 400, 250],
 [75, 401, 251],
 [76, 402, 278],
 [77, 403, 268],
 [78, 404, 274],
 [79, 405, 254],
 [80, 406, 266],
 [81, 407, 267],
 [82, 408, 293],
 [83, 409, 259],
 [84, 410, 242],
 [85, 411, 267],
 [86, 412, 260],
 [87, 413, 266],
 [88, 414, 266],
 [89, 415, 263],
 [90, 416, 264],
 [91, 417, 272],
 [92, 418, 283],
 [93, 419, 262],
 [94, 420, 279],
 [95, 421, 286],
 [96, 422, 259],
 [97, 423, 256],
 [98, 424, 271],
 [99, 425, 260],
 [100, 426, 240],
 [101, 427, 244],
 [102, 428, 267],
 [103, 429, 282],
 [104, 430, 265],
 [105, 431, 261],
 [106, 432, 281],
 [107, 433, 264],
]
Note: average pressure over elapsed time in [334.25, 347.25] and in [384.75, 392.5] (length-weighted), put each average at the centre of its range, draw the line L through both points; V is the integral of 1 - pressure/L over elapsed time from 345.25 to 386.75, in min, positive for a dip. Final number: 6.5 min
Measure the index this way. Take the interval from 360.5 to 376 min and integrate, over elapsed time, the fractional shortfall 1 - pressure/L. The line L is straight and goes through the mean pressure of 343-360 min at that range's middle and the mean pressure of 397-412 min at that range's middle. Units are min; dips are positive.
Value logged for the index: 4.4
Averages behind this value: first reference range 246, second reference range 257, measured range 179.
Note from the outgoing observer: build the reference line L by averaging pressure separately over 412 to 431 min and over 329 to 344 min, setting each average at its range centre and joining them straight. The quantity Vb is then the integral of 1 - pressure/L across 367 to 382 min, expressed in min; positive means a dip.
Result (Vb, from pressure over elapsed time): 6.9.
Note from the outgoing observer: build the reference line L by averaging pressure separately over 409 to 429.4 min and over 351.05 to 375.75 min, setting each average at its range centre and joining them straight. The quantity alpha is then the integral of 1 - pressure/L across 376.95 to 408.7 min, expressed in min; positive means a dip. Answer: 4.8 min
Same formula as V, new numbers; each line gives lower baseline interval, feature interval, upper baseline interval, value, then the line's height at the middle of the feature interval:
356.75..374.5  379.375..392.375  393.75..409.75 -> 4.2 min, 223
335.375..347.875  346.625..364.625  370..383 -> -0.4 min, 223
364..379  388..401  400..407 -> 1.3 min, 236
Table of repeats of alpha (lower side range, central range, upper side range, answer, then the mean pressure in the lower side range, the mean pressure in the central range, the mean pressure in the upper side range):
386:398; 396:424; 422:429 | -3.85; 197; 261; 258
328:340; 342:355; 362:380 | -1.53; 280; 263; 165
